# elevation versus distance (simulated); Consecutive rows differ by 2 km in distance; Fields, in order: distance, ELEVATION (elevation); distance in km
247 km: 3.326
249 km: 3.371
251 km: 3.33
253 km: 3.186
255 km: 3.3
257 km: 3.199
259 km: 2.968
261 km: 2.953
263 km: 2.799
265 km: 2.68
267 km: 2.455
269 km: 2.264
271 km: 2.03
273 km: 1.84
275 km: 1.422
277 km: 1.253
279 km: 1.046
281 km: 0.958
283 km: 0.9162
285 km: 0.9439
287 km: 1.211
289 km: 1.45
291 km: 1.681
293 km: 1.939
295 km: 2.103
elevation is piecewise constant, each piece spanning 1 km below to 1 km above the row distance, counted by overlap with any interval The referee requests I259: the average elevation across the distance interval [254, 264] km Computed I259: 3.04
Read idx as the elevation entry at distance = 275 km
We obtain 1.422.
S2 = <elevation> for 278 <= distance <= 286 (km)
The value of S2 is 0.966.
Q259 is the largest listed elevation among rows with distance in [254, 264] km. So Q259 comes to 3.3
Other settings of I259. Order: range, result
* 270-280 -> 1.52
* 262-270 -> 2.55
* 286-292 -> 1.45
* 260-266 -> 2.81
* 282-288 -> 1.02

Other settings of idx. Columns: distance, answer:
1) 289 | 1.45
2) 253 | 3.186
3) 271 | 2.03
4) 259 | 2.968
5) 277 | 1.253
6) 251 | 3.33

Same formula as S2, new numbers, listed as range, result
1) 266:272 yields 2.25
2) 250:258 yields 3.25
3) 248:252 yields 3.35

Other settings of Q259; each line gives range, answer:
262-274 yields 2.799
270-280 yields 2.03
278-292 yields 1.681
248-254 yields 3.371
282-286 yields 0.9439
